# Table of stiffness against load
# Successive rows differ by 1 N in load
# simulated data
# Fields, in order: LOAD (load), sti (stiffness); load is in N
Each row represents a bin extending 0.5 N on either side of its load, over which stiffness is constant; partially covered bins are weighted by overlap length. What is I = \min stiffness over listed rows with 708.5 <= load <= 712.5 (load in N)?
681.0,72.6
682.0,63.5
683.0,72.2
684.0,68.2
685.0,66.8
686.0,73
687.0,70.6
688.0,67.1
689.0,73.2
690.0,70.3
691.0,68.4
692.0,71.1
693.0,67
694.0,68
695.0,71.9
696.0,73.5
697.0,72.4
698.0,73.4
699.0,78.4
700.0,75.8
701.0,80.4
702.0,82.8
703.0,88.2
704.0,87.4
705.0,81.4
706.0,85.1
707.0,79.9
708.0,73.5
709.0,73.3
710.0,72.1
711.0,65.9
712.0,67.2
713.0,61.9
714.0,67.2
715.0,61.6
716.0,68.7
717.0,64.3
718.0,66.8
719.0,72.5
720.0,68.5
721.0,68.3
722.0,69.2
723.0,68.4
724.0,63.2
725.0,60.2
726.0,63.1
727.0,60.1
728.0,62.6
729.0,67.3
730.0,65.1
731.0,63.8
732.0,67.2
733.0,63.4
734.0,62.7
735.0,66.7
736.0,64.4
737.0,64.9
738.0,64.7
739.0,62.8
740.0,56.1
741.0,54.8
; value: 65.9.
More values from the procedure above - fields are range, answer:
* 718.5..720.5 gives 68.5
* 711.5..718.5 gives 61.6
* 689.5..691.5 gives 68.4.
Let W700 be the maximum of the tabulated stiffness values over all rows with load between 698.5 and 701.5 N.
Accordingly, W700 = 80.4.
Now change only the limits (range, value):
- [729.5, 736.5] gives 67.2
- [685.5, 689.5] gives 73.2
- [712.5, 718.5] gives 68.7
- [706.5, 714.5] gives 79.9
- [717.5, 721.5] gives 72.5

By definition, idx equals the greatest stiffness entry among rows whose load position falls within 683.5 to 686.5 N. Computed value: 73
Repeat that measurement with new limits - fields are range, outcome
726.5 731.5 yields 67.3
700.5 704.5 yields 88.2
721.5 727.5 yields 69.2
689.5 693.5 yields 71.1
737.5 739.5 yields 64.7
